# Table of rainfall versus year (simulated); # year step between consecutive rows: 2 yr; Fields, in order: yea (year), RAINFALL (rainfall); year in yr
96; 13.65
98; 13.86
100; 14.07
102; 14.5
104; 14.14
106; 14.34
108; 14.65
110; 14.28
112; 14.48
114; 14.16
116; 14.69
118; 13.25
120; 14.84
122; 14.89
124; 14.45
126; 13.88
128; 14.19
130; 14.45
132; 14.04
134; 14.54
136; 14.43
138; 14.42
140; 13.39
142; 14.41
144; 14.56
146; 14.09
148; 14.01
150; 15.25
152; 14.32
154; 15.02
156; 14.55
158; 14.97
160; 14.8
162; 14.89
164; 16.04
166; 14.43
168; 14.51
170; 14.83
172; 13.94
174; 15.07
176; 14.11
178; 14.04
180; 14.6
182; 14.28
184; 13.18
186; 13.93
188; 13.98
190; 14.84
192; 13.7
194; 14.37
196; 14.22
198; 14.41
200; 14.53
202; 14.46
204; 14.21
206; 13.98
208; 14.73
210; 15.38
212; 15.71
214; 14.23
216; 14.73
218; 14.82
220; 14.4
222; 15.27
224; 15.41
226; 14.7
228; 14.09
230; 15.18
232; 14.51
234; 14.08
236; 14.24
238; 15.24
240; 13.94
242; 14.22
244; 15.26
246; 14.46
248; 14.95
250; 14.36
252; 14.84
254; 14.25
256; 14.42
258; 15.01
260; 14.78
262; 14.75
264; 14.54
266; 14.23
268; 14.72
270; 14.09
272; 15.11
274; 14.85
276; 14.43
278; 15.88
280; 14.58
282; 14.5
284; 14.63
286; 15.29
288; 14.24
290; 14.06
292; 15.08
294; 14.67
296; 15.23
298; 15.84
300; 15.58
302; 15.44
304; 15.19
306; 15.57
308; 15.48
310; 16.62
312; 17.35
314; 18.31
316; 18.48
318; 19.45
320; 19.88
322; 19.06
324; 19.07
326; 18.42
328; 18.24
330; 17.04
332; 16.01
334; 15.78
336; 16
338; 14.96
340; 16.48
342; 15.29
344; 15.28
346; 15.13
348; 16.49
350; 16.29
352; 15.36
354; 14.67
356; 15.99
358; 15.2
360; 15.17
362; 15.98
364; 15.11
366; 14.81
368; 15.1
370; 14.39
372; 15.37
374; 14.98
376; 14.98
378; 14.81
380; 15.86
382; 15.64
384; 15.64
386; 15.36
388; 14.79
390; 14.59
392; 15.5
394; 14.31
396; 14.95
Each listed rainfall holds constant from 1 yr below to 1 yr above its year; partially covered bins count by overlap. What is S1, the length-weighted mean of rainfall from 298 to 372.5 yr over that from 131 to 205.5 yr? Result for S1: 1.1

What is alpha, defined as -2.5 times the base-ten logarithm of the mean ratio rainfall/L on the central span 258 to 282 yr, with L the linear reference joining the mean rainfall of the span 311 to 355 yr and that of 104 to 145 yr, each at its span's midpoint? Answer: 0.10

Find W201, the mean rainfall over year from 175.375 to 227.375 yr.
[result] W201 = 14.5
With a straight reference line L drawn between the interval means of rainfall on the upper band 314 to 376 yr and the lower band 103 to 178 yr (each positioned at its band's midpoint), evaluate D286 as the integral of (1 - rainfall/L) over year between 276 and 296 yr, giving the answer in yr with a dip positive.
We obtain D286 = 1.3 yr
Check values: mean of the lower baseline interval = 14.5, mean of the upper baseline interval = 16.3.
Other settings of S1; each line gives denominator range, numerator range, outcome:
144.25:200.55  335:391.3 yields 1.06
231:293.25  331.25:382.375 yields 1.05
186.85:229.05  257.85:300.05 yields 1.02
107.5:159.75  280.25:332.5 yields 1.14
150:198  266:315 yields 1.05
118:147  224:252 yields 1.02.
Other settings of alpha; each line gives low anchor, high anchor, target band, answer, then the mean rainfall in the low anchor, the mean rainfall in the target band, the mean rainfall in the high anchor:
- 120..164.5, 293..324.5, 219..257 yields 0.091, 14.5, 14.6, 16.9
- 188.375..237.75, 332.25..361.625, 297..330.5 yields -0.133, 14.6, 17.4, 15.6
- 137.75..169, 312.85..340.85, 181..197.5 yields 0.087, 14.6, 14.1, 17.7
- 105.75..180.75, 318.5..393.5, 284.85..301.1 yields 0.035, 14.5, 15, 15.9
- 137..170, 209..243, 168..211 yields 0.025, 14.6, 14.3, 14.7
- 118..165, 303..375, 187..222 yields 0.041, 14.5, 14.5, 16.3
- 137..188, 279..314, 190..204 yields 0.028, 14.5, 14.3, 15.3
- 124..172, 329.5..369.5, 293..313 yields -0.026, 14.5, 15.7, 15.6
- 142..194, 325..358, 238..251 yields 0.043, 14.5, 14.6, 16.1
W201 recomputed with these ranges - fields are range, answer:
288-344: 16.5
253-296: 14.7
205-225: 14.9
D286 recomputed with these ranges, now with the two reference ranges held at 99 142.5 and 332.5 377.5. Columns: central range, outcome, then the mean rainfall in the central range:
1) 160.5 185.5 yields 0.1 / 14.5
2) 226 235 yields 0.2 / 14.5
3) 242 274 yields 0.6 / 14.6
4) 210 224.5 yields -0.2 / 15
